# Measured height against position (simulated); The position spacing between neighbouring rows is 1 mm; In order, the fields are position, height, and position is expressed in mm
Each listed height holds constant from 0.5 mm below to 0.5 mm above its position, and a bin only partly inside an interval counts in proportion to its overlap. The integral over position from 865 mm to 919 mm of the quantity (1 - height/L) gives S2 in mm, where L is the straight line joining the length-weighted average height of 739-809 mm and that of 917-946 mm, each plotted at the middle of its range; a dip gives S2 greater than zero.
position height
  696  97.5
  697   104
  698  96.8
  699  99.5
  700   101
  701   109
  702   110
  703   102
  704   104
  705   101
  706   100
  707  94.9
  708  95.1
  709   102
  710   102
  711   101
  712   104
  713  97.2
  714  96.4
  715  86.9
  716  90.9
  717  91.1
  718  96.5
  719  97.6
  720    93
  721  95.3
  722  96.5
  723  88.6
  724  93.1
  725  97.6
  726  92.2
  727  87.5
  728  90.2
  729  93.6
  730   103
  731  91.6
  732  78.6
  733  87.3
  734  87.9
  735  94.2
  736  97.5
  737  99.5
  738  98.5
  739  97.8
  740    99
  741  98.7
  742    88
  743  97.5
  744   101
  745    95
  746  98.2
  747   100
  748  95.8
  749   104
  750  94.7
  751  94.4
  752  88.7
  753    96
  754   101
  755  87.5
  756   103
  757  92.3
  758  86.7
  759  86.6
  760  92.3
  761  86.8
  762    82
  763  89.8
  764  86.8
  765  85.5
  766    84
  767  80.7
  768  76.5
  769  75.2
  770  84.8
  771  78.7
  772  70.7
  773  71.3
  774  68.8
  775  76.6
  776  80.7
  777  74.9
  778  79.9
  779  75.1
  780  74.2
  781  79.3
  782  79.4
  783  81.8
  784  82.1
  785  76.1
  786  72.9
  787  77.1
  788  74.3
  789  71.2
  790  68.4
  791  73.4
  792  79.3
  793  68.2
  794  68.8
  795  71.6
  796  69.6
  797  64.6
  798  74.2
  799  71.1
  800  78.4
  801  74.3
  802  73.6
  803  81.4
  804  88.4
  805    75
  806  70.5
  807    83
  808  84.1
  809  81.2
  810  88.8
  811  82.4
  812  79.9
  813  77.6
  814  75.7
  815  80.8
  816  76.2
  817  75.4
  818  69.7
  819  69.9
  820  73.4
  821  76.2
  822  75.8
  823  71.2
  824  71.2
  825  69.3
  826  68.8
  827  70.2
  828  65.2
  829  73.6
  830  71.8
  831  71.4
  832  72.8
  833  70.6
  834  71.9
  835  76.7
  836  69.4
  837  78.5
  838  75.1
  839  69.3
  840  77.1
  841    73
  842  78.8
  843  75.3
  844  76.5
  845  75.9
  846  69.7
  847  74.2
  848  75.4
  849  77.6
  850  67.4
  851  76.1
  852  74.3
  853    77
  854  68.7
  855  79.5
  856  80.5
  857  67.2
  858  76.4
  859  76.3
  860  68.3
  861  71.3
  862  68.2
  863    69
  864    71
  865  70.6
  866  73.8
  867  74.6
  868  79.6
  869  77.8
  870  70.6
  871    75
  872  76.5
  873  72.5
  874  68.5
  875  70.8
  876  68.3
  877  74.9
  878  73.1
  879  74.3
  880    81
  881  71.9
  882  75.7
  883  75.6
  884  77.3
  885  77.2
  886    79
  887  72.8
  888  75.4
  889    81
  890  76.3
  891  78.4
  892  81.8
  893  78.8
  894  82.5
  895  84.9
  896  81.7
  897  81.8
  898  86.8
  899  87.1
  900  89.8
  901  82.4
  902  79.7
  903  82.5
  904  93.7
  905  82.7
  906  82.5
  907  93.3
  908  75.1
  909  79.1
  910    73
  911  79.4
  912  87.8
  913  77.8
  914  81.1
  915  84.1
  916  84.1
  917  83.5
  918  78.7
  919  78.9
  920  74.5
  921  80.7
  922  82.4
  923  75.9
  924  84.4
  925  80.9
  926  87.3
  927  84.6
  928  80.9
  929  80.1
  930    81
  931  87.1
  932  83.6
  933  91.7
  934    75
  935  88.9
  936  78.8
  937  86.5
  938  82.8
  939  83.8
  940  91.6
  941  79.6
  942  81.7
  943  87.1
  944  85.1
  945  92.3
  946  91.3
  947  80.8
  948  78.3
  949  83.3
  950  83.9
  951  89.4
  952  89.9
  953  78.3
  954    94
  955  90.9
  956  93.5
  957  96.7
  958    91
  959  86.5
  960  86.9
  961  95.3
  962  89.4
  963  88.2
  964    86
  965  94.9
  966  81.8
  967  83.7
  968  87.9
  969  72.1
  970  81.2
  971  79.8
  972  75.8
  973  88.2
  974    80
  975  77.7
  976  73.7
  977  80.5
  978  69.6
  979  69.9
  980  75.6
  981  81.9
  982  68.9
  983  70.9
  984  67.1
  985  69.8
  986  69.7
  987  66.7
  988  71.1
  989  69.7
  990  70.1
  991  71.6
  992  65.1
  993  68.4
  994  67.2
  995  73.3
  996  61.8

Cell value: 2.7 mm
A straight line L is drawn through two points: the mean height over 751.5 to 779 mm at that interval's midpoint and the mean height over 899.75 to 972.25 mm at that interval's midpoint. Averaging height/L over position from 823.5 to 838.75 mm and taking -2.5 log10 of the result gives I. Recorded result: 0.17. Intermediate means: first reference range 83.8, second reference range 84.2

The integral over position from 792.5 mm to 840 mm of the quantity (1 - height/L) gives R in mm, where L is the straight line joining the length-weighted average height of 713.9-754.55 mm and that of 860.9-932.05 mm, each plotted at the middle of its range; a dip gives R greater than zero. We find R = 6.7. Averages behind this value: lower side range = 94.5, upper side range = 78.9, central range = 74.4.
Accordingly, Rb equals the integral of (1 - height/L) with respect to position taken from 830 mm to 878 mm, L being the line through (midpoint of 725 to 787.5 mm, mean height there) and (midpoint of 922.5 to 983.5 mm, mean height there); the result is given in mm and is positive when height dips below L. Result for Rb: 6.8 mm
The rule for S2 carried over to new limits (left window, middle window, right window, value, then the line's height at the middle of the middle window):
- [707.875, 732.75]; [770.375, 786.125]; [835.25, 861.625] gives 1.6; 85.2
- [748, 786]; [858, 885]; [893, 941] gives 3.2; 83.2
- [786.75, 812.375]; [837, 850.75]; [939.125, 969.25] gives 0.8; 79.1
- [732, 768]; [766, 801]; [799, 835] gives 3.7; 84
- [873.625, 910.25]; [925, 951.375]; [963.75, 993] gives -2.4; 77.4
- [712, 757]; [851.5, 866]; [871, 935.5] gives 1.9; 84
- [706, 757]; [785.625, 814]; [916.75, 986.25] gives 4.8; 91.3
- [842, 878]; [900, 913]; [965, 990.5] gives -1.5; 74.4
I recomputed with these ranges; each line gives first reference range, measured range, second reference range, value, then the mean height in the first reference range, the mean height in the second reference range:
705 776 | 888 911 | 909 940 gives 0.01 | 91.7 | 82.1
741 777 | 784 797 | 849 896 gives 0.16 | 88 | 74.9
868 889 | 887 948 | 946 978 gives -0.04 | 74.7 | 85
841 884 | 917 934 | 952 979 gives -0.02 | 73.8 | 84.6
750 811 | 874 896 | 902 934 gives 0.07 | 80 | 82.2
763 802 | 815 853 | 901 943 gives 0.07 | 76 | 82.5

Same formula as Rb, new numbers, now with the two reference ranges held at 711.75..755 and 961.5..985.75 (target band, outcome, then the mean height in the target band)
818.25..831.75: 2.6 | 71.4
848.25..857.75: 1.4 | 74.3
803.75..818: 1.6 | 79.4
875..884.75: 1.2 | 74.5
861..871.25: 1.6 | 72.9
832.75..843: 1.6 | 74.2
